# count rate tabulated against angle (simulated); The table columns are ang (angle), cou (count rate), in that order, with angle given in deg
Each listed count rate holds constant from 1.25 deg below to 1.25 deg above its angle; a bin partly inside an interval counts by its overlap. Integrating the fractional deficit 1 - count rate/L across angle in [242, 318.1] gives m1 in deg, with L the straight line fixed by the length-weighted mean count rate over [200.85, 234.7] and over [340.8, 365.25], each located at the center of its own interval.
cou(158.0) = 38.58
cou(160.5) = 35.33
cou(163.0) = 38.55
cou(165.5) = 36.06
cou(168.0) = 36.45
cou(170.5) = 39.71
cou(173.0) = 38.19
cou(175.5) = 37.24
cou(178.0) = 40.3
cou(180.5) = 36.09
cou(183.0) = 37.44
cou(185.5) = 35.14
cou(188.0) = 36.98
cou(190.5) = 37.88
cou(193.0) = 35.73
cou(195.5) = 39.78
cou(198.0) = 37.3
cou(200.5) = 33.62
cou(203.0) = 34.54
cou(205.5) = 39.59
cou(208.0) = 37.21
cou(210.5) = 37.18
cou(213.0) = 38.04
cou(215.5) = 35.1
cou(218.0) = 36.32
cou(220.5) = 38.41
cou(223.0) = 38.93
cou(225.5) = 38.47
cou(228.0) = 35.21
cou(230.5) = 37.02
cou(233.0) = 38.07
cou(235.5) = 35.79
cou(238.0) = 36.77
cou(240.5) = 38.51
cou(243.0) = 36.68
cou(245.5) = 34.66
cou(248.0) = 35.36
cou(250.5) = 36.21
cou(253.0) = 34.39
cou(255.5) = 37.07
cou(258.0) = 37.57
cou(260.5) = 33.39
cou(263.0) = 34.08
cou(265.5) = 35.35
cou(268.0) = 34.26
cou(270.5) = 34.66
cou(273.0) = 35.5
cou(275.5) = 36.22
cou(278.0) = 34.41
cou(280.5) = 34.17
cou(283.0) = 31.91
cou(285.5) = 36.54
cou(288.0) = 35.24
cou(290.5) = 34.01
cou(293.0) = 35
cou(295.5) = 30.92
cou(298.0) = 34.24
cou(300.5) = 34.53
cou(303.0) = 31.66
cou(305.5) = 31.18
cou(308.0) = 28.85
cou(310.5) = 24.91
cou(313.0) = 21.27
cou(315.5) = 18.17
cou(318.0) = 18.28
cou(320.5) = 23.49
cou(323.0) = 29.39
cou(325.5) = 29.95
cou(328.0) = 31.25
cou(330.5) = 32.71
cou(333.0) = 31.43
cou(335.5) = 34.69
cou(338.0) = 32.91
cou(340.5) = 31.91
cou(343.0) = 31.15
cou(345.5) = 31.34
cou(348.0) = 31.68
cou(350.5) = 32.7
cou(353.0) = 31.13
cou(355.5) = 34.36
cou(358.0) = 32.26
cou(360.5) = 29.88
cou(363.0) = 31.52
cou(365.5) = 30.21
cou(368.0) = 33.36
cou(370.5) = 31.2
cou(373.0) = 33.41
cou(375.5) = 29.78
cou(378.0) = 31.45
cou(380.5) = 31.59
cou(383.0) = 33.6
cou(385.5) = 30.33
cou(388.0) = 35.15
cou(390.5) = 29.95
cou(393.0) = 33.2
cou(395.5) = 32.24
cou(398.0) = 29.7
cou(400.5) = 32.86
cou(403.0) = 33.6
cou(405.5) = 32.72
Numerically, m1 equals 4.2 deg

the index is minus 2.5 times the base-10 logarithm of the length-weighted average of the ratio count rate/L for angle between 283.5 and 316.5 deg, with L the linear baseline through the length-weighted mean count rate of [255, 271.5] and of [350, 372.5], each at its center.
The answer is 0.11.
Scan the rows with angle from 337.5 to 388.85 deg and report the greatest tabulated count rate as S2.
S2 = 35.15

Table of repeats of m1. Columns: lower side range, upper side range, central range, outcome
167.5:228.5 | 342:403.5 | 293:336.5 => 6.3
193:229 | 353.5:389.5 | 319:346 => 2.0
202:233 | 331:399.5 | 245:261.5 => 0.2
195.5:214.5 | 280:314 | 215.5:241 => -1.1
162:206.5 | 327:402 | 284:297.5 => -0.1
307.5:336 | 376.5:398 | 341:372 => -2.3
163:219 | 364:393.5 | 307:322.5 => 5.0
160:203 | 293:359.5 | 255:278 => -1.6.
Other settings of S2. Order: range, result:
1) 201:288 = 39.59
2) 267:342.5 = 36.54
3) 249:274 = 37.57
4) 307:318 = 28.85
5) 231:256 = 38.51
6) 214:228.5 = 38.93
